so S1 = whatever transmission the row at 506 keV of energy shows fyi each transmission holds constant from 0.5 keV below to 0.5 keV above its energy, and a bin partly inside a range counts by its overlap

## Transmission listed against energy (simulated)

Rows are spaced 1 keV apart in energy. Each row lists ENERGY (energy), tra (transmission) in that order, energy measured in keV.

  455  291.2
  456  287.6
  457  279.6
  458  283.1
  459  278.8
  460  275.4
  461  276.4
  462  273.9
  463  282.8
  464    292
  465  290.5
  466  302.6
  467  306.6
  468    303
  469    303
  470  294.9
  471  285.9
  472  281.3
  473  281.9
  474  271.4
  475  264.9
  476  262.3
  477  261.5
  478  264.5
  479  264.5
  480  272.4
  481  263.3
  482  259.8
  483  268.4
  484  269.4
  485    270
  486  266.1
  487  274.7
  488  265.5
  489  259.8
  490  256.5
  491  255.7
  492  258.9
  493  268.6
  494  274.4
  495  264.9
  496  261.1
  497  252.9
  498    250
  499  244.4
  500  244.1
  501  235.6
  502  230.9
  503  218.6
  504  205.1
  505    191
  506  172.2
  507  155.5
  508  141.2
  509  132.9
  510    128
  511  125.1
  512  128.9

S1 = 172.2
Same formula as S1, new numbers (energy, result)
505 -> 191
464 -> 292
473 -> 281.9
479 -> 264.5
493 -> 268.6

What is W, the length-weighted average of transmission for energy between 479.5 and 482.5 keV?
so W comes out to 265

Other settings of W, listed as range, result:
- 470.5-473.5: 283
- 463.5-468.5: 299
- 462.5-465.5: 288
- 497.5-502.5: 241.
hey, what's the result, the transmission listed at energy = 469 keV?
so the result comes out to 303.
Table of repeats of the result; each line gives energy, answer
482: 259.8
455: 291.2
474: 271.4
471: 285.9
